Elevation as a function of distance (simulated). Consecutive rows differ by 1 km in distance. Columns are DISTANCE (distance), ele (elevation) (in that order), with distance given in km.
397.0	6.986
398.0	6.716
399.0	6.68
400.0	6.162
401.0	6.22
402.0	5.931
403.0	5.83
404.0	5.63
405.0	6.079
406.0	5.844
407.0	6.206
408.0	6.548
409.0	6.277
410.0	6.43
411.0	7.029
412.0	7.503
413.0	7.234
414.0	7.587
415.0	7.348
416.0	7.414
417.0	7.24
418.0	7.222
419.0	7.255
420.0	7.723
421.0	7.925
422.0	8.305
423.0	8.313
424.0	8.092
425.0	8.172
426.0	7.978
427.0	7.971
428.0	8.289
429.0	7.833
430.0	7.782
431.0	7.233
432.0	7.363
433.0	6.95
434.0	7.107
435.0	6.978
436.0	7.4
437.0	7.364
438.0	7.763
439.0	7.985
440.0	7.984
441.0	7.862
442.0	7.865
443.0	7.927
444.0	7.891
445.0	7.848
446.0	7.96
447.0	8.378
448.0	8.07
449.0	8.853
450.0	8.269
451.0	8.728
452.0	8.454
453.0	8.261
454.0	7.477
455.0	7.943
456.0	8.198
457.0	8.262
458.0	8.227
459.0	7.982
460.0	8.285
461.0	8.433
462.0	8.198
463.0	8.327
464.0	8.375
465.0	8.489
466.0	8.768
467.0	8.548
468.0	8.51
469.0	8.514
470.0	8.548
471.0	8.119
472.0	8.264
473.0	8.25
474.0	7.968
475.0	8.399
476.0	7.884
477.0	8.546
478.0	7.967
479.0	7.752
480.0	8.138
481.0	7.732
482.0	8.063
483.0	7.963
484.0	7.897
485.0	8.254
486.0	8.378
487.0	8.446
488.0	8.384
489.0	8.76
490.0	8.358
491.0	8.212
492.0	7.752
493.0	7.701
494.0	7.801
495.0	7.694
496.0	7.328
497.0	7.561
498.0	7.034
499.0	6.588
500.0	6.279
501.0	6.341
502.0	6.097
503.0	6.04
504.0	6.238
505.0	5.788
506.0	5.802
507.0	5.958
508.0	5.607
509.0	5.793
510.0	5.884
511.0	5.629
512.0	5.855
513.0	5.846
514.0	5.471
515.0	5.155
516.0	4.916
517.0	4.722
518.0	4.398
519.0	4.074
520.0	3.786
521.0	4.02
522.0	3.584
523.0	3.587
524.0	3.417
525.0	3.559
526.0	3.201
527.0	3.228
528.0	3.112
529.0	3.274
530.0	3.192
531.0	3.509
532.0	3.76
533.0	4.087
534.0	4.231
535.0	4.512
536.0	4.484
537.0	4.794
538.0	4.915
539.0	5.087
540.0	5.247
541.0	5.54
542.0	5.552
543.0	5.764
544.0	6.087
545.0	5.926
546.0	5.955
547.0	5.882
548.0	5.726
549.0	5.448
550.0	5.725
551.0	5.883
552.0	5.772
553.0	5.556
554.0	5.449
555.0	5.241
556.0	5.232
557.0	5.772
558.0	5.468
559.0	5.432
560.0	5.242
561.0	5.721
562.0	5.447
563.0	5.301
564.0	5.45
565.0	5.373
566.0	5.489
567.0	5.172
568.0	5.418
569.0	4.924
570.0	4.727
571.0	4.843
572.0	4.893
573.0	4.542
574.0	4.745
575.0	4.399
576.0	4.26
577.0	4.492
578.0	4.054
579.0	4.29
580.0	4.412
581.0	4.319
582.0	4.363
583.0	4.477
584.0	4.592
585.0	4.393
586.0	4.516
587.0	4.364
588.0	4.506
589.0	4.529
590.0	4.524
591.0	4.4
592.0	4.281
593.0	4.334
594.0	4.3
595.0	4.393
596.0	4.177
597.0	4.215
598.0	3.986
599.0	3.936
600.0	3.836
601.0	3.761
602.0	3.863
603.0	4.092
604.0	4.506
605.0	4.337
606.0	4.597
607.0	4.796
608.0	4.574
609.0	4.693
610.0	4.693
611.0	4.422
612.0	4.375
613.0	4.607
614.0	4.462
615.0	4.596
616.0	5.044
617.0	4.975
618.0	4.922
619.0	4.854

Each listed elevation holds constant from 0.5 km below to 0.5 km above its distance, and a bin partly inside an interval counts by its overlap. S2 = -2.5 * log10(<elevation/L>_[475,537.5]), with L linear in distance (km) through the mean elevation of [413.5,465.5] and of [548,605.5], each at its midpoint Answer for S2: 0.09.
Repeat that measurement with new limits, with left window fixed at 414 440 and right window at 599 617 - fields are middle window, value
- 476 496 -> -0.22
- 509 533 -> 0.37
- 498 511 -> 0.04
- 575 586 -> 0.13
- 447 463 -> -0.16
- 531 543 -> 0.20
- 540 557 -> -0.03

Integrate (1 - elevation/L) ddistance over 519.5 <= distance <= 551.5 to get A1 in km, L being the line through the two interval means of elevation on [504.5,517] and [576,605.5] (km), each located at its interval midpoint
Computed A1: 3.7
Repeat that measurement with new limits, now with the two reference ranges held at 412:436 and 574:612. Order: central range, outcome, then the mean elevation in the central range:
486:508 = -3.3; 7.14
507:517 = 0.6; 5.55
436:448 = -1.0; 7.88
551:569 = -1.6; 5.44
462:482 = -4.7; 8.26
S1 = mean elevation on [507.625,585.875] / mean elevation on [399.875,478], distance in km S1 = 0.6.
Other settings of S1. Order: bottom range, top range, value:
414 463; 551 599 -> 0.61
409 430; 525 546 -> 0.59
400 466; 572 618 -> 0.58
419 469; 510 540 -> 0.54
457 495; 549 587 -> 0.61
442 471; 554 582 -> 0.60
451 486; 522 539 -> 0.47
